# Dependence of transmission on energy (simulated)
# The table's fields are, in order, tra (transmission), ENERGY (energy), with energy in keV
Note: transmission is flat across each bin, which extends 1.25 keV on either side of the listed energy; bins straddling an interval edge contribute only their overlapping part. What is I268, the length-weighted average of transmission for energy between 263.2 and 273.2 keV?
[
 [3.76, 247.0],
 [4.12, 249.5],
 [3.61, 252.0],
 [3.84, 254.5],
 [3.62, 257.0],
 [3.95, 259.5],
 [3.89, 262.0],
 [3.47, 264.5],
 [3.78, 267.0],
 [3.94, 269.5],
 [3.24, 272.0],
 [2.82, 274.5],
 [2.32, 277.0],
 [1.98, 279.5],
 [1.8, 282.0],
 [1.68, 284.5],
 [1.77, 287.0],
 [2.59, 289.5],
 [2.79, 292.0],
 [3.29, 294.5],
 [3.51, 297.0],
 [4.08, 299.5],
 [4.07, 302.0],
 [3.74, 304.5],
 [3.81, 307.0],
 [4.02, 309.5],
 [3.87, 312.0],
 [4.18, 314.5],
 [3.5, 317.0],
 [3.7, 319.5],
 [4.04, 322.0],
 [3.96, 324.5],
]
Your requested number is 3.61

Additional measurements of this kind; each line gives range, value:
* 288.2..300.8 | 3.25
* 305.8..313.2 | 3.9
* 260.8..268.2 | 3.71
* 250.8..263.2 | 3.78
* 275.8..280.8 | 2.14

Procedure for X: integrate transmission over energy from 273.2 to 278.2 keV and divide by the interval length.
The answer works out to 2.58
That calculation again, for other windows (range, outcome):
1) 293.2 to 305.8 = 3.73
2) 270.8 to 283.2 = 2.43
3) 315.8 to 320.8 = 3.61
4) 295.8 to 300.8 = 3.8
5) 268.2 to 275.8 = 3.33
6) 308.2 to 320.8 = 3.85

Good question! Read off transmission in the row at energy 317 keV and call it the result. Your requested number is 3.5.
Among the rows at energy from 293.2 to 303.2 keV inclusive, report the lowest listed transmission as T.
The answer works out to 3.29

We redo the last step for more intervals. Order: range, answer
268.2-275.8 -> 2.82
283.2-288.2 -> 1.68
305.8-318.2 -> 3.5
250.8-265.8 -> 3.47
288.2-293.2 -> 2.59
